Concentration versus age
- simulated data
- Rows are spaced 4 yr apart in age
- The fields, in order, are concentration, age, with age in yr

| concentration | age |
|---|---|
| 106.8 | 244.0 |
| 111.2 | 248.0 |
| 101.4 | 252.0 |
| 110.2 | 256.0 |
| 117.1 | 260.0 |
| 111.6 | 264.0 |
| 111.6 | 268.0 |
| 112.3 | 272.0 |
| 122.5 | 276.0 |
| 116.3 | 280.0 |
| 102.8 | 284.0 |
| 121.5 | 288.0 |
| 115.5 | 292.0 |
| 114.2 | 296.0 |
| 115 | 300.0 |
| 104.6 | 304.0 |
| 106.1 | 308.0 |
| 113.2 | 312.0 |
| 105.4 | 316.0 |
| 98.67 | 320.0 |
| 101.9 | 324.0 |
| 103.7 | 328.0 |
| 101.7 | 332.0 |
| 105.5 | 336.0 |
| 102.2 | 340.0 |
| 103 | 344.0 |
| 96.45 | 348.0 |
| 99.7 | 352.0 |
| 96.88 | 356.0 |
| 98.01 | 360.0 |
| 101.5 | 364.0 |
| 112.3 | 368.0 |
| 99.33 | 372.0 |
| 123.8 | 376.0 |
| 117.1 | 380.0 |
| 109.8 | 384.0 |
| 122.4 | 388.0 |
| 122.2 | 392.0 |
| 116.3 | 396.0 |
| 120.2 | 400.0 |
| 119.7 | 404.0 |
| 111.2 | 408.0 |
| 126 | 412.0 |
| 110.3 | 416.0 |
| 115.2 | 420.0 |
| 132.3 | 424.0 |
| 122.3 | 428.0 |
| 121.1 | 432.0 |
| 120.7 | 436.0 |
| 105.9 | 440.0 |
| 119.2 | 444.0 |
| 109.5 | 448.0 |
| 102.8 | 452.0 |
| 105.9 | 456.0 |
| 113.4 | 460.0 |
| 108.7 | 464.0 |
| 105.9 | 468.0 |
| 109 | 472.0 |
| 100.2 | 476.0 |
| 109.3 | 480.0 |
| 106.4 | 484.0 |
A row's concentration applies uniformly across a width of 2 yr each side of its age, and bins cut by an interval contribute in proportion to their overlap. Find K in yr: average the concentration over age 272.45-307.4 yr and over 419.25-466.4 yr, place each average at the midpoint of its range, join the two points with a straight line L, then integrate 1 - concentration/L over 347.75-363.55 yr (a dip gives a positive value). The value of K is 2.2 yr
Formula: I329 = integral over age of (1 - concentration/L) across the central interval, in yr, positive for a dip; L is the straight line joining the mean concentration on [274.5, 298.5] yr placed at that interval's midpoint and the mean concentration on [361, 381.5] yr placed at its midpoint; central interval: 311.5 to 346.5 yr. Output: 2.87 yr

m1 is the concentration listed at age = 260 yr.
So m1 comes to 117.1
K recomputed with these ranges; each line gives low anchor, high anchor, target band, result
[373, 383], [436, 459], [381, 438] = -2.67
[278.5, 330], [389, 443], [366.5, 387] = 0.43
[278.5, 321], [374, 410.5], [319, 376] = 6.05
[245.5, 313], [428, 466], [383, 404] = -1.19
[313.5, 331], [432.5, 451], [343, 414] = -1.95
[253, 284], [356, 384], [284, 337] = 1.45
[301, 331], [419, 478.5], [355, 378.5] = 0.45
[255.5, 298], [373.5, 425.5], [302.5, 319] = 1.23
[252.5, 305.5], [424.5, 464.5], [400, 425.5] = -1.17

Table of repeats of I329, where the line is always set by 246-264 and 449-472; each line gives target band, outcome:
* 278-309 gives -0.7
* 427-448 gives -1.7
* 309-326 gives 0.7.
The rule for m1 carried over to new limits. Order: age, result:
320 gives 98.67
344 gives 103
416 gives 110.3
